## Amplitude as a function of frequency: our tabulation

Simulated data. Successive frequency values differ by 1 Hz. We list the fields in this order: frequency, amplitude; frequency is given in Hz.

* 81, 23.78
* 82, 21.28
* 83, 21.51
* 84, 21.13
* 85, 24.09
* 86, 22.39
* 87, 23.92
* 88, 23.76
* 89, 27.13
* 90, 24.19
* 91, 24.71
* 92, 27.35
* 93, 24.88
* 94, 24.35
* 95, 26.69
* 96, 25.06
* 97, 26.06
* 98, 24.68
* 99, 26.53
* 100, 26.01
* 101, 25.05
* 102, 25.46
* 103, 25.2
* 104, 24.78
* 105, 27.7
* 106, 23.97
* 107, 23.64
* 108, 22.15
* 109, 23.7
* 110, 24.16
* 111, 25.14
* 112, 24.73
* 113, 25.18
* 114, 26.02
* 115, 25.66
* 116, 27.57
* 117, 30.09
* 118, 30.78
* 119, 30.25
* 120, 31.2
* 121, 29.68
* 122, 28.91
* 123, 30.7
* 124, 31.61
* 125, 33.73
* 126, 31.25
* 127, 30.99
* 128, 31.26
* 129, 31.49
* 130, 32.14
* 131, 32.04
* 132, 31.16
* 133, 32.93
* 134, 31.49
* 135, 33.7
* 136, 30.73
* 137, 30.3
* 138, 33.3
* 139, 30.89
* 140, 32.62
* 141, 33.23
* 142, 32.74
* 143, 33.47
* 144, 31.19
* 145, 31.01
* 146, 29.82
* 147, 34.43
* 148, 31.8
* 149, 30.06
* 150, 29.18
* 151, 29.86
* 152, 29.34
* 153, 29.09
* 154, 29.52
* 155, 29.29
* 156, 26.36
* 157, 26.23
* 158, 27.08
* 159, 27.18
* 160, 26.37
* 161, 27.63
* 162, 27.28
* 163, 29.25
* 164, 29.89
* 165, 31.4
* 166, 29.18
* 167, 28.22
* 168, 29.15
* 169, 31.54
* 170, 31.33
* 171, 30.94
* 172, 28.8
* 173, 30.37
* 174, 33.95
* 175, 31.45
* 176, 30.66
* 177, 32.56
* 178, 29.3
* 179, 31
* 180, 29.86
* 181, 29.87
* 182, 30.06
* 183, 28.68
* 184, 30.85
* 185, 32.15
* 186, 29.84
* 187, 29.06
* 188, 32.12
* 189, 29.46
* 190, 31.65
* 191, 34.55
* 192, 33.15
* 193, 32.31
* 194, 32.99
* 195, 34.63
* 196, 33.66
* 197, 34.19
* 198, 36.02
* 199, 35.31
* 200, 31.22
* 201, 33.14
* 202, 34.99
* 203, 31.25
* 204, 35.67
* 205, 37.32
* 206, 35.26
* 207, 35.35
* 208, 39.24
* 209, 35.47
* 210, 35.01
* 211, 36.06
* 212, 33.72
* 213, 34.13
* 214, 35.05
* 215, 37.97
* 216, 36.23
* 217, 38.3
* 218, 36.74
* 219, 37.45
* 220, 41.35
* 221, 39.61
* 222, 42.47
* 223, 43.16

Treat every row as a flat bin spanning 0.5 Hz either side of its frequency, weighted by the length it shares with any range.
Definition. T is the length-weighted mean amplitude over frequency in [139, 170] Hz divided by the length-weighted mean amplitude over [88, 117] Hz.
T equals 1.2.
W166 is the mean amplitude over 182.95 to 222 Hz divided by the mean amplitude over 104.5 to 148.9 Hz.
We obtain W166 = 1.16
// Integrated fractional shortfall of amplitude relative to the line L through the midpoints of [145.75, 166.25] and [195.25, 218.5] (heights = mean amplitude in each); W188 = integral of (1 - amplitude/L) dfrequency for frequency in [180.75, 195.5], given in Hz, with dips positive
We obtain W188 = 0.7 Hz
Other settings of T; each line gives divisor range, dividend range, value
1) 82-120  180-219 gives 1.33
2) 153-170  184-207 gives 1.16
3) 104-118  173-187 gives 1.20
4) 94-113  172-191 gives 1.23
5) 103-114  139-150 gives 1.29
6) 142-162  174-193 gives 1.05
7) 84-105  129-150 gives 1.27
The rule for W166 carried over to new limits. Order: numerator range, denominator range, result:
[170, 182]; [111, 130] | 1.05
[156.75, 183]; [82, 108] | 1.20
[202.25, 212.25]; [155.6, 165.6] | 1.27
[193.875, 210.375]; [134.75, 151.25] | 1.10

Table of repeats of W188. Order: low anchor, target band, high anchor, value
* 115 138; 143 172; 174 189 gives 1.24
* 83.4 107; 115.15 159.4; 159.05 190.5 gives -4.90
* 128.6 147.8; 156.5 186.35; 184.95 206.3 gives 2.71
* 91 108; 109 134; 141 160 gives -1.94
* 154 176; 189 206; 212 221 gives 0.20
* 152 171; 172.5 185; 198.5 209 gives 0.19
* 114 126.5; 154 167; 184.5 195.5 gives 1.24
